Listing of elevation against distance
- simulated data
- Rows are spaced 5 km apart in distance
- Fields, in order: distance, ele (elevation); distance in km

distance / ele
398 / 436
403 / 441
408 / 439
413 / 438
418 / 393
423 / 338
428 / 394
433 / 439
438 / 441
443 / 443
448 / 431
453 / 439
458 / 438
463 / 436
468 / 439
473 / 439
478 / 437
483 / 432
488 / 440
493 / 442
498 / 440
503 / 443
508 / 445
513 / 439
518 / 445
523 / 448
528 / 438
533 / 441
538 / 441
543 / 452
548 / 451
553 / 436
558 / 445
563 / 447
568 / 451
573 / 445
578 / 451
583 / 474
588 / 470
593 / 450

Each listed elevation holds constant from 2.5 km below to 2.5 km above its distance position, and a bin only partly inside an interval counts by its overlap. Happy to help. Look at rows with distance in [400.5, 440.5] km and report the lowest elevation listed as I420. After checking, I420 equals 338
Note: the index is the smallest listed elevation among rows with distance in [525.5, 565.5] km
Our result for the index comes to 436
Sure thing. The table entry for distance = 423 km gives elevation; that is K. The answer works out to 338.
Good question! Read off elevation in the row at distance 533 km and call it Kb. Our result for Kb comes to 441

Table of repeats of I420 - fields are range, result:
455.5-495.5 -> 432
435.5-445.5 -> 441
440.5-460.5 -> 431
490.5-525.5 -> 439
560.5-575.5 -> 445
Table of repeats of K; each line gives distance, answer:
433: 439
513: 439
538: 441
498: 440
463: 436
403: 441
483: 432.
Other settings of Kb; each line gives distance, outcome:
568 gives 451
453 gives 439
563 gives 447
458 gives 438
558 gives 445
